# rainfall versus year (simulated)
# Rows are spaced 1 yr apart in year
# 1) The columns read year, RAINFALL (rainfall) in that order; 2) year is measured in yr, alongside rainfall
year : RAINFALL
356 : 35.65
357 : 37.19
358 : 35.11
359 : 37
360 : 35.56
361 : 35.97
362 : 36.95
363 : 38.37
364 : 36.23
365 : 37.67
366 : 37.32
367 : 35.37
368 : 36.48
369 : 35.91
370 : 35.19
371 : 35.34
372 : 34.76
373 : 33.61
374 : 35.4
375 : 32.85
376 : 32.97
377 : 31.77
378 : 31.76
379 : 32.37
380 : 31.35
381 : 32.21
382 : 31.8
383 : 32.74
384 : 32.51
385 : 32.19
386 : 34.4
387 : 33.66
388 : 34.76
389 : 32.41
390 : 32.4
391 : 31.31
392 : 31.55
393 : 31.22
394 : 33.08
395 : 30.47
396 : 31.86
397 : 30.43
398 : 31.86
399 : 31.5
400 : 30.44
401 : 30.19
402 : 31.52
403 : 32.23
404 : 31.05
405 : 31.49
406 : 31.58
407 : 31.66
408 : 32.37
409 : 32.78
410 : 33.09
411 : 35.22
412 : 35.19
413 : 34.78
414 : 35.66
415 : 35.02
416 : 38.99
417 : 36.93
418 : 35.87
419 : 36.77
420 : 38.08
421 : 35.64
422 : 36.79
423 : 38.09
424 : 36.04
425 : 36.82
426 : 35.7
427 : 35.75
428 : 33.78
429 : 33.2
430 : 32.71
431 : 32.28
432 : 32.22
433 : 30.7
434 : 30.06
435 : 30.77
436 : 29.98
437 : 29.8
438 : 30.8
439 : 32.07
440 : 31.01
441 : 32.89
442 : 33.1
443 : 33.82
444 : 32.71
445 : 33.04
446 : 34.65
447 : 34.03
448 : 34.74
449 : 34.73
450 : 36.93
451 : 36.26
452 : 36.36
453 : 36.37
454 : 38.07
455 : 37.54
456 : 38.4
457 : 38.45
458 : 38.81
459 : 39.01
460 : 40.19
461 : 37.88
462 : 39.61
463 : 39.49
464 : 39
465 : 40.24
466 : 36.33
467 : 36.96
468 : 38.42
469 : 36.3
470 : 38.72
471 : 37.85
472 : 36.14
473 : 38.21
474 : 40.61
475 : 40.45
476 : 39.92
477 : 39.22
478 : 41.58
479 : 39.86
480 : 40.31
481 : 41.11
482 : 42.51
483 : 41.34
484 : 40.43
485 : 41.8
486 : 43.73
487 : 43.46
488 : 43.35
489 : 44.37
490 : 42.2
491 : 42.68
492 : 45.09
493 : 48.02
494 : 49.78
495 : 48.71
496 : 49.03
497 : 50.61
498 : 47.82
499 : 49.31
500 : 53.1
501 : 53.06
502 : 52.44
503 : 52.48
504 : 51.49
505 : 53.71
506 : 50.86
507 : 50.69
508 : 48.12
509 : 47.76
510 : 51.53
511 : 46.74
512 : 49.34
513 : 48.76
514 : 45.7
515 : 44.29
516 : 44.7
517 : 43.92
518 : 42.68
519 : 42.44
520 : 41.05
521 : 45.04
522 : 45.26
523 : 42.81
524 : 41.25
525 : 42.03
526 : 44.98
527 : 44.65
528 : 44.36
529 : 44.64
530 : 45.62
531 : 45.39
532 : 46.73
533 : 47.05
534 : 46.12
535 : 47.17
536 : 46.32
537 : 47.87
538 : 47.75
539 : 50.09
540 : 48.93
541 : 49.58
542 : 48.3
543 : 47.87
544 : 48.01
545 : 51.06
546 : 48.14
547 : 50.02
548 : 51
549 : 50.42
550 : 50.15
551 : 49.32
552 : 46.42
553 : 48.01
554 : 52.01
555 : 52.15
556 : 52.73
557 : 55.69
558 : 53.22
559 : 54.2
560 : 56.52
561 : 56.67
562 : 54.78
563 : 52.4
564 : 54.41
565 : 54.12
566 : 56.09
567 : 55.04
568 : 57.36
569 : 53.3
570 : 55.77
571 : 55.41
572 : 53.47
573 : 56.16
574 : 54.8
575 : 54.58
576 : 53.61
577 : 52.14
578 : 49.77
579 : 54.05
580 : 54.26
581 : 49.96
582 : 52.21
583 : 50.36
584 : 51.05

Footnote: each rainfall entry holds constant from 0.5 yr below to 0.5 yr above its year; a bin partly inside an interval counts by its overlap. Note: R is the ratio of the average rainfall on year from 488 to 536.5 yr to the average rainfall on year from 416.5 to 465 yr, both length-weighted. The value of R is 1.33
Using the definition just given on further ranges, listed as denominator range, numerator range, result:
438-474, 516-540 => 1.24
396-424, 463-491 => 1.19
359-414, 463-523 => 1.33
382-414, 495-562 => 1.50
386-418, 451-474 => 1.16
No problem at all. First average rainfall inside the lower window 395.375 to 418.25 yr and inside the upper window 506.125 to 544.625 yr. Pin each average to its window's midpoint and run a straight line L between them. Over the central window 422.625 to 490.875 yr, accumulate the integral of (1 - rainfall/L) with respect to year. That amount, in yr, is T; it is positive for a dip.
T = 3.0 yr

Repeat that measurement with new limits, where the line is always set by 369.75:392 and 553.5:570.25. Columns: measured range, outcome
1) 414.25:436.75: 2.1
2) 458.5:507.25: 2.0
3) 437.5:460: 3.2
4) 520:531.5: 1.4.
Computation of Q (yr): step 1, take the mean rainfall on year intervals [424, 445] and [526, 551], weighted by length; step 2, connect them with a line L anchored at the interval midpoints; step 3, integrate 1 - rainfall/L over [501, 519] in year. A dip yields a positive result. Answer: -2.0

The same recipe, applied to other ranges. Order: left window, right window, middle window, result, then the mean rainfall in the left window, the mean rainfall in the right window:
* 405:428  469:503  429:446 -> 2.69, 35.3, 43.9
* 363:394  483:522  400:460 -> 7.46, 33.7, 47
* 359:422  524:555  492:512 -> -2.71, 33.8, 47.6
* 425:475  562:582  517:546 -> 1.21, 35.5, 54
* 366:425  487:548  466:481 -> 1.22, 33.6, 47.2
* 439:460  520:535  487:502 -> -2.51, 35.6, 44.7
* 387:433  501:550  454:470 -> 0.53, 33.6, 47.3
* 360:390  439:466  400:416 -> 0.97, 34.3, 36.4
